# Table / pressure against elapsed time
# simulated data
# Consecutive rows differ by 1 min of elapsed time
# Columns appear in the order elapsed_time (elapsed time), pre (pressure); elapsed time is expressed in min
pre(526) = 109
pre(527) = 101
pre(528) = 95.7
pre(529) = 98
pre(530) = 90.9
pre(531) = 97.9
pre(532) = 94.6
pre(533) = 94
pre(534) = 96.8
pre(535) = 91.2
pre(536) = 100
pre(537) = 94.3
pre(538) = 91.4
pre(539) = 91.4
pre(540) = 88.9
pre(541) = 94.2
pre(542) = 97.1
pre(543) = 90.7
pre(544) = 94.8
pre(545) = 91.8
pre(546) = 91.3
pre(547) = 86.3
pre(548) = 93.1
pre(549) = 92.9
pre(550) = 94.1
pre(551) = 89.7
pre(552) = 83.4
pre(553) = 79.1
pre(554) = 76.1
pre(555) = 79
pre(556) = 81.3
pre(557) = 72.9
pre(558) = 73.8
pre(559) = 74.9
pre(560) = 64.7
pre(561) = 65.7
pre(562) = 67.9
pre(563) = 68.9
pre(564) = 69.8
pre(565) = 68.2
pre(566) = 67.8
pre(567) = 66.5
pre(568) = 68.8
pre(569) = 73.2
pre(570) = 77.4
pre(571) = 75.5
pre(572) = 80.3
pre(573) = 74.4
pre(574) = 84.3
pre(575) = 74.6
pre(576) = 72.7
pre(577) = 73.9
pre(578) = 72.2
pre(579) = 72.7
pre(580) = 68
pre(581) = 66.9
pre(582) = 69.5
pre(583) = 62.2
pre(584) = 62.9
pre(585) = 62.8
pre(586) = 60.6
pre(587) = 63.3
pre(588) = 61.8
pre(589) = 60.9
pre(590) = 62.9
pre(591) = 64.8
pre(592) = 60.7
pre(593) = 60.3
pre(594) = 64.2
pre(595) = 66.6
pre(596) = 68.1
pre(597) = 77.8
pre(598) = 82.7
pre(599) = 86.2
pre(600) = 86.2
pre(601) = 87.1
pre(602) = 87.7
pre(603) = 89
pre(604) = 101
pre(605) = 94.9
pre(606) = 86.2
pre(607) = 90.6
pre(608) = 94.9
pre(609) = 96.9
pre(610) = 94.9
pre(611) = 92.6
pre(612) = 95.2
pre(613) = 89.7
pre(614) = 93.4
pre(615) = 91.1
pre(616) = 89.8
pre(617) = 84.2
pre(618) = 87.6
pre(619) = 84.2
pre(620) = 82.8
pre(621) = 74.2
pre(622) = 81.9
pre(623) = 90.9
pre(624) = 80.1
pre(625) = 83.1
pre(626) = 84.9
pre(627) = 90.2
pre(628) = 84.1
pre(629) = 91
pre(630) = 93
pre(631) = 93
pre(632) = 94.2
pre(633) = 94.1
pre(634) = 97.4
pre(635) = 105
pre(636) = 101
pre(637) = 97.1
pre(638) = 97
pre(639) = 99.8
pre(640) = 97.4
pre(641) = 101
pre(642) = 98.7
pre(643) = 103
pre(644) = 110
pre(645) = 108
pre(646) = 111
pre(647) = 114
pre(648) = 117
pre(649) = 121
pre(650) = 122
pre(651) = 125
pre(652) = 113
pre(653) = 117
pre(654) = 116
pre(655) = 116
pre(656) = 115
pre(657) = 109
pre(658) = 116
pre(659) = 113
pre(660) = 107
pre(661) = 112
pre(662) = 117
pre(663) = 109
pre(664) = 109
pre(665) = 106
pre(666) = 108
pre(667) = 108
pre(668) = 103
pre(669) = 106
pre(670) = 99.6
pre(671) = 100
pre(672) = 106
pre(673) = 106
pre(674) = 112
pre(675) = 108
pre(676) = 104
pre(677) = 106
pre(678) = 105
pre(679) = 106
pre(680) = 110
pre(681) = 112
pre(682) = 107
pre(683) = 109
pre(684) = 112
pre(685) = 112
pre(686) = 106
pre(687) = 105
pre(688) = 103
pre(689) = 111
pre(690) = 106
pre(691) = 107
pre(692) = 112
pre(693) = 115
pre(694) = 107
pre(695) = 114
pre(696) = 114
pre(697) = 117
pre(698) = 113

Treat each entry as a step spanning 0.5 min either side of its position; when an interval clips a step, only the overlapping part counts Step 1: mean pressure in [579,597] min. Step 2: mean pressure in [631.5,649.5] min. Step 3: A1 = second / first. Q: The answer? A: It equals 1.6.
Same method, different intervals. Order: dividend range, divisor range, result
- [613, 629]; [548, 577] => 1.13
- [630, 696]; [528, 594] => 1.37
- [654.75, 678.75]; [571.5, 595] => 1.60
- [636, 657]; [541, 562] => 1.31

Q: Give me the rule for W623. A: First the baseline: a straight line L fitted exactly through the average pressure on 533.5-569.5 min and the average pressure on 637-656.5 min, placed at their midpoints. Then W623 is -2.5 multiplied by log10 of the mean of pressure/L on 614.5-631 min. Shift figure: 0.20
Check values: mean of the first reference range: 82.6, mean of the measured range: 86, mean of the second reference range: 110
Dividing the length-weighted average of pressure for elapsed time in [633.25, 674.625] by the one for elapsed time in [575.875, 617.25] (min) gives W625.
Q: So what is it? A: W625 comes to 1.39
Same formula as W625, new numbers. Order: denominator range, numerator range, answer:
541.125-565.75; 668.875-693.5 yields 1.32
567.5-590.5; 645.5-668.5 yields 1.63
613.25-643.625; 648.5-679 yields 1.21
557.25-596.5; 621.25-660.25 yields 1.49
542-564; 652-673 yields 1.34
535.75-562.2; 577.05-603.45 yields 0.82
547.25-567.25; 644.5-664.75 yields 1.49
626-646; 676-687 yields 1.11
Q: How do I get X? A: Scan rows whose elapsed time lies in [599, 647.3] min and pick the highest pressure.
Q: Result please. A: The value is 114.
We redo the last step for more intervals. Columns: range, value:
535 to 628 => 101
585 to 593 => 64.8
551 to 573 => 89.7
